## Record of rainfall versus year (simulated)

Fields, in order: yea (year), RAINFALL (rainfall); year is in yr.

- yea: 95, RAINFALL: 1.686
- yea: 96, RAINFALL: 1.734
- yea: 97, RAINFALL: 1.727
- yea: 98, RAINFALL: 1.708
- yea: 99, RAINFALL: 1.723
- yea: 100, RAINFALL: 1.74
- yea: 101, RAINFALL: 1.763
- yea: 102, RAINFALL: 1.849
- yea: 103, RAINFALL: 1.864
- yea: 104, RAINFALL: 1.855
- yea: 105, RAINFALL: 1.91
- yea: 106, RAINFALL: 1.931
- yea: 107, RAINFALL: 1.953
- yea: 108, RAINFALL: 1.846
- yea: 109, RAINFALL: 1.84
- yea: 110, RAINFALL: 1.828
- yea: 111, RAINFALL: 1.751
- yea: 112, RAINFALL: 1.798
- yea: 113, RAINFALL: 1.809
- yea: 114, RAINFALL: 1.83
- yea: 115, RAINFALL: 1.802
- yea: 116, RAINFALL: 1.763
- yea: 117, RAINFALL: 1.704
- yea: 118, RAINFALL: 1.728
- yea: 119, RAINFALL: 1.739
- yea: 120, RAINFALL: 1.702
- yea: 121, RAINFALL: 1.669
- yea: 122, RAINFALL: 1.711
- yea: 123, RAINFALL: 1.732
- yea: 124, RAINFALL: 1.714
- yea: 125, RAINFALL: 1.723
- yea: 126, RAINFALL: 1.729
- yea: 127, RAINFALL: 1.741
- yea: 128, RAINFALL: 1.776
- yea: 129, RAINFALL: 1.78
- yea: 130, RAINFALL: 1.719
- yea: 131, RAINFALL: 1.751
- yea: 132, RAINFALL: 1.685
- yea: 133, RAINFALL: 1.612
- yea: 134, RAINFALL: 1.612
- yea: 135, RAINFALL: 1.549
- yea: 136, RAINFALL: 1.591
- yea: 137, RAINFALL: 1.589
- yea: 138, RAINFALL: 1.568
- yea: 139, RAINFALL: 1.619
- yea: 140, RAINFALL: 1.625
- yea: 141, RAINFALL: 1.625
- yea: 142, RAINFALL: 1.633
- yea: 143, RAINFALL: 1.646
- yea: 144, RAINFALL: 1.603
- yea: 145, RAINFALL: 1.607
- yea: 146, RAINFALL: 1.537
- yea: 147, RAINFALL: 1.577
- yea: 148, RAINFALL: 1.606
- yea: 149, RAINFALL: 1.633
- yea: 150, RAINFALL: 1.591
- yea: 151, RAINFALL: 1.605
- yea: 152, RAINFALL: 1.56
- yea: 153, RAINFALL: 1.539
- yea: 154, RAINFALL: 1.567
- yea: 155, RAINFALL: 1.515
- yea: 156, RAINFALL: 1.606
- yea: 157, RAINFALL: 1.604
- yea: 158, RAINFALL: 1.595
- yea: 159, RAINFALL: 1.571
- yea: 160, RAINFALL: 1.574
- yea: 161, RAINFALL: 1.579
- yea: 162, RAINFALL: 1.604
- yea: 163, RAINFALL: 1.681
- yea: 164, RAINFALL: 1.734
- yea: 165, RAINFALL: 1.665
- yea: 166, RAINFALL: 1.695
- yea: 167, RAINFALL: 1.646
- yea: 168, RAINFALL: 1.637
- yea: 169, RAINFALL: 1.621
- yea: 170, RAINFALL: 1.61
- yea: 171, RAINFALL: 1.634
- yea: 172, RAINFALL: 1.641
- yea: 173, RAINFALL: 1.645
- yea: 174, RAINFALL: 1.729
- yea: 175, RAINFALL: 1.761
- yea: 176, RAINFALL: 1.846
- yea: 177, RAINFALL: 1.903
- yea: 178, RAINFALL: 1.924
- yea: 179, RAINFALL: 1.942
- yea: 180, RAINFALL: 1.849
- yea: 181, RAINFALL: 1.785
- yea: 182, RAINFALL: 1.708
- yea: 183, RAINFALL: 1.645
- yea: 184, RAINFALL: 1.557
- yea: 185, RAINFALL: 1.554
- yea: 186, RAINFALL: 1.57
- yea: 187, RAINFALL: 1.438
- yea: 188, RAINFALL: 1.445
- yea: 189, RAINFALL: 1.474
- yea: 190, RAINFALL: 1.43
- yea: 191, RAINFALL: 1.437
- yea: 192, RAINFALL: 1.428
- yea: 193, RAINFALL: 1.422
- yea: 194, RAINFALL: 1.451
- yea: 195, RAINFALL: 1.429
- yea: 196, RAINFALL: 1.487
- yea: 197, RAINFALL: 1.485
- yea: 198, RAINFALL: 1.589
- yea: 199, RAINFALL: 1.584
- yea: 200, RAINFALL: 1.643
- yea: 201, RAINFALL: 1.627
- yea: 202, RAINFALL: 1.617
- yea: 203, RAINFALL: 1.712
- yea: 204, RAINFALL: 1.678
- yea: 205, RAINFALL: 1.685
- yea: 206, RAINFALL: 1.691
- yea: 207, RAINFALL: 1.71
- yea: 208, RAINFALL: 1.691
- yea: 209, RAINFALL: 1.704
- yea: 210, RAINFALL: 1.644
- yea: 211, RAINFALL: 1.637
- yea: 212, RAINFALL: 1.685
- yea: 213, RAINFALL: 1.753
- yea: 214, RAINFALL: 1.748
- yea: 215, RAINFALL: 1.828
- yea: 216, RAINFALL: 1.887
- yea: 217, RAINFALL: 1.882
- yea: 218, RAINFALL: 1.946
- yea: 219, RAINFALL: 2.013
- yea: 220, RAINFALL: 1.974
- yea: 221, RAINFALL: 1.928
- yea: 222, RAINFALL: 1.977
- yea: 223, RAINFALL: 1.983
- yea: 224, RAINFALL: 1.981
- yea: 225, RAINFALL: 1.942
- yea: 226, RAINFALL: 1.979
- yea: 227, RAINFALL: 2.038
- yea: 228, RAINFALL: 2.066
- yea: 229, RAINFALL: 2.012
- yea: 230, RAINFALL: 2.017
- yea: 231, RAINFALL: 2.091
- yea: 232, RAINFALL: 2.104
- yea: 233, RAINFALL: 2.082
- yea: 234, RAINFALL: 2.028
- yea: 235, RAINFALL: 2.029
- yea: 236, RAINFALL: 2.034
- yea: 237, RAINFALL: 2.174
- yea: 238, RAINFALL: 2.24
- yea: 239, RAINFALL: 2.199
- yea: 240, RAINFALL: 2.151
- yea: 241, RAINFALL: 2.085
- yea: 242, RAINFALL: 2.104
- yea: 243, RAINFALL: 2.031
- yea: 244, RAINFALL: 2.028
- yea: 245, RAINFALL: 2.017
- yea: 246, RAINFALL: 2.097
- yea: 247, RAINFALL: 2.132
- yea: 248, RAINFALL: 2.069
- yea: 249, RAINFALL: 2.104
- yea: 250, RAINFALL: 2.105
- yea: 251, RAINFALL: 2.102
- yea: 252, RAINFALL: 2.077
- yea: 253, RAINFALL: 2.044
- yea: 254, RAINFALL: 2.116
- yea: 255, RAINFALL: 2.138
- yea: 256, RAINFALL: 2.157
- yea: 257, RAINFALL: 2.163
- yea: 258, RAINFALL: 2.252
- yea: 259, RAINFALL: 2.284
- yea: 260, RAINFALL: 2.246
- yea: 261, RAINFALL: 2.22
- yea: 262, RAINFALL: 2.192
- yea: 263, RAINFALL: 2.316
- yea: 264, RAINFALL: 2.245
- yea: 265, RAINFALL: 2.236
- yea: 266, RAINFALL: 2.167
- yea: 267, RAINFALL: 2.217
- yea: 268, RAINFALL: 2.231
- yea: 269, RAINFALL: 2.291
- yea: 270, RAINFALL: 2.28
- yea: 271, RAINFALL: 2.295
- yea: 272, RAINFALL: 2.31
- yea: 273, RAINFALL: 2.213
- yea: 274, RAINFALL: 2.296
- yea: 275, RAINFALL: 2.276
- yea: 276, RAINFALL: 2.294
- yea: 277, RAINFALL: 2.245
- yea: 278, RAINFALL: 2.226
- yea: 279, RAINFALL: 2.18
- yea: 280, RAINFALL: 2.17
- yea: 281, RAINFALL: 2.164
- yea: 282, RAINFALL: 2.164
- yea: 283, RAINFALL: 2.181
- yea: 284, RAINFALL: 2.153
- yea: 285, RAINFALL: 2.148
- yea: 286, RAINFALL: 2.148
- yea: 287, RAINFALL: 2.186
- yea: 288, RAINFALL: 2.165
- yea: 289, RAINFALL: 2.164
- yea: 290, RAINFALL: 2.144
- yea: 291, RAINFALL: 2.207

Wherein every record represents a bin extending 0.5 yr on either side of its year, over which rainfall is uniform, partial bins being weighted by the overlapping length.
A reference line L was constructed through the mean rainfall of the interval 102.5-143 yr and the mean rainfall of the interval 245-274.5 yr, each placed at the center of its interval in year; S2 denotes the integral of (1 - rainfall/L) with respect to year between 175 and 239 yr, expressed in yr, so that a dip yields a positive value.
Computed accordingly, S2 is 7.6 yr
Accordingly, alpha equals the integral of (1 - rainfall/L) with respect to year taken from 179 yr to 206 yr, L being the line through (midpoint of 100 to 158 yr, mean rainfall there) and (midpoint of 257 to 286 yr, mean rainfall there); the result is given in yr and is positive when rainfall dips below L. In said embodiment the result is 5.0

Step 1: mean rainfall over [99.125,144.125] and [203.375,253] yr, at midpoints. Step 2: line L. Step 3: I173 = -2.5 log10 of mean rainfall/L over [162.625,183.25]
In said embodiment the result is 0.07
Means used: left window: 1.73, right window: 1.96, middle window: 1.73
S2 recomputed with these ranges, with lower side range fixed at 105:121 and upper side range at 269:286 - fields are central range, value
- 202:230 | 3.0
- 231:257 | 0.5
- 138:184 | 6.5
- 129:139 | 1.2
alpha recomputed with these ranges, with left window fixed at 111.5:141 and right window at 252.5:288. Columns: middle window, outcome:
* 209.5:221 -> 1.1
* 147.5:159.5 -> 1.4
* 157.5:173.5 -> 1.8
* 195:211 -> 2.8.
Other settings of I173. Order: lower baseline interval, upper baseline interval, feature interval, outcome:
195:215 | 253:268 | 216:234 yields -0.08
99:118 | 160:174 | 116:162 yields 0.06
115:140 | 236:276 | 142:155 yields 0.12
